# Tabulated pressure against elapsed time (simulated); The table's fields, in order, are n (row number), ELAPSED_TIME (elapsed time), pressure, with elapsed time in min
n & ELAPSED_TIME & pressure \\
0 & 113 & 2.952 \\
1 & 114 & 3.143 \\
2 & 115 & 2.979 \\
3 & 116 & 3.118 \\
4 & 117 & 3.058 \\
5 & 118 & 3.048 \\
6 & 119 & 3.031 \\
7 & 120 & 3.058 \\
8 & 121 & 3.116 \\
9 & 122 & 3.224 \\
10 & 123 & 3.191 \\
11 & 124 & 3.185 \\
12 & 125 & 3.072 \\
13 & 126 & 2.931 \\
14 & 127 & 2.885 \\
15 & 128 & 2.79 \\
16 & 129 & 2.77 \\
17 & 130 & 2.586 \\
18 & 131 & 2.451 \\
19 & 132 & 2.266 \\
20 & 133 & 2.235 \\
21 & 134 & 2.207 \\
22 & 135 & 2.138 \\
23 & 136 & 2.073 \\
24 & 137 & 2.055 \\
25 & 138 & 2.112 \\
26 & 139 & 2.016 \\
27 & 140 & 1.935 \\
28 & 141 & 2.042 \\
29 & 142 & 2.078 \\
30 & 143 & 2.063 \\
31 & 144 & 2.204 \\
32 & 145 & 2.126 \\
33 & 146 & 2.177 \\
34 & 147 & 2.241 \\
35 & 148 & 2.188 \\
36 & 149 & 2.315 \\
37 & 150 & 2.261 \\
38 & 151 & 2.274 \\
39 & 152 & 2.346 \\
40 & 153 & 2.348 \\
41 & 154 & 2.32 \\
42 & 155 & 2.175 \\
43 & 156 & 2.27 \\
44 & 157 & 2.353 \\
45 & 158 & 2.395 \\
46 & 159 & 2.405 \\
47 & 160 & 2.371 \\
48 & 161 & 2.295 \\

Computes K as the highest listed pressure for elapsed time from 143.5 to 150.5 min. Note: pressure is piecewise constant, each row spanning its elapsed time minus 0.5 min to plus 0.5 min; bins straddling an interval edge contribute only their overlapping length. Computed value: 2.315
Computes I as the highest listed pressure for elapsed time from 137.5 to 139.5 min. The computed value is 2.112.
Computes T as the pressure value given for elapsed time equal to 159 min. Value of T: 2.405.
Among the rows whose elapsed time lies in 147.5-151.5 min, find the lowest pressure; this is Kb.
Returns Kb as 2.188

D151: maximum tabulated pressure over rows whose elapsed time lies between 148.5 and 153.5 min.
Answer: 2.348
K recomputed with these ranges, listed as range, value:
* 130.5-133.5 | 2.451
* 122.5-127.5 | 3.191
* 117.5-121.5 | 3.116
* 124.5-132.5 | 3.072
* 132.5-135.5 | 2.235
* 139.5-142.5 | 2.078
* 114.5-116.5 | 3.118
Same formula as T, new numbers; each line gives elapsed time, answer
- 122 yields 3.224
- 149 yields 2.315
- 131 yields 2.451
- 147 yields 2.241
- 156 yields 2.27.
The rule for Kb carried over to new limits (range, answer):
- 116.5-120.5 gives 3.031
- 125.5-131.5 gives 2.451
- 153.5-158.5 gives 2.175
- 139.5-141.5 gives 1.935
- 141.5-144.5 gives 2.063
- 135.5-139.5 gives 2.016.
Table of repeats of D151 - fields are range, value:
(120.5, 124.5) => 3.224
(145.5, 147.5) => 2.241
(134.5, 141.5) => 2.138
